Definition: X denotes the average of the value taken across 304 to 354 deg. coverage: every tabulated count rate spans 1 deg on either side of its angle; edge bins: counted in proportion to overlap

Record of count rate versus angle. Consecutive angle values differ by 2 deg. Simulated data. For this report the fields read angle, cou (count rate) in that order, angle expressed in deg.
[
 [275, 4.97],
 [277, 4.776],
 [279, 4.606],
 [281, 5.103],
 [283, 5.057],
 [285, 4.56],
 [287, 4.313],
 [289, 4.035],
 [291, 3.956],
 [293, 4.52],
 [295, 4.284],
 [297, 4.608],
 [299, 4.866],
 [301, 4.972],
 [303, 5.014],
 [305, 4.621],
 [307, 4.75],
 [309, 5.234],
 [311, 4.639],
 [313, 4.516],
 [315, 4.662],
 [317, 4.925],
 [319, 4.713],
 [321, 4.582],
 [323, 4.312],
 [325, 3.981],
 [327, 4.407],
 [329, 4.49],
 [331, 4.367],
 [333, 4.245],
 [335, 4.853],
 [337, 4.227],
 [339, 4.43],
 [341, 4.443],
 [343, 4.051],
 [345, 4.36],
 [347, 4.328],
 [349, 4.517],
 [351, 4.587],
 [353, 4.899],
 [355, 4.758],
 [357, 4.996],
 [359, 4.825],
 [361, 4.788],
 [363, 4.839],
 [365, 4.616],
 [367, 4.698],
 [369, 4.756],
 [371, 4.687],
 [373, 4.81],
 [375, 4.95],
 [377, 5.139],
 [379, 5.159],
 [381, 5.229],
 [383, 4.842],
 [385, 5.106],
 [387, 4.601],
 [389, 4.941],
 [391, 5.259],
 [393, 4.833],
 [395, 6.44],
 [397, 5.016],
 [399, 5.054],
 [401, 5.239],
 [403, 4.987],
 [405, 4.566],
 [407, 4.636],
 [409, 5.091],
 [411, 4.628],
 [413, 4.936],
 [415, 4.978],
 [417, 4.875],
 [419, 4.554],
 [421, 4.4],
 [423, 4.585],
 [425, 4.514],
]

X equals 4.53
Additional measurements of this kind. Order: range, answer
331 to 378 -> 4.64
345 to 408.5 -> 4.9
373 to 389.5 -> 4.99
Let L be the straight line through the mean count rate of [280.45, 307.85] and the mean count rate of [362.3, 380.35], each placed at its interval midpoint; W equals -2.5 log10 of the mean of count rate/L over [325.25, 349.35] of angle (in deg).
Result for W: 0.088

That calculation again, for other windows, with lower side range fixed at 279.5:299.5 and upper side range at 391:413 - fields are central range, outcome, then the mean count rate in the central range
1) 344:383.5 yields 0.02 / 4.79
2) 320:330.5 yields 0.08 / 4.35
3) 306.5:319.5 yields -0.03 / 4.78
